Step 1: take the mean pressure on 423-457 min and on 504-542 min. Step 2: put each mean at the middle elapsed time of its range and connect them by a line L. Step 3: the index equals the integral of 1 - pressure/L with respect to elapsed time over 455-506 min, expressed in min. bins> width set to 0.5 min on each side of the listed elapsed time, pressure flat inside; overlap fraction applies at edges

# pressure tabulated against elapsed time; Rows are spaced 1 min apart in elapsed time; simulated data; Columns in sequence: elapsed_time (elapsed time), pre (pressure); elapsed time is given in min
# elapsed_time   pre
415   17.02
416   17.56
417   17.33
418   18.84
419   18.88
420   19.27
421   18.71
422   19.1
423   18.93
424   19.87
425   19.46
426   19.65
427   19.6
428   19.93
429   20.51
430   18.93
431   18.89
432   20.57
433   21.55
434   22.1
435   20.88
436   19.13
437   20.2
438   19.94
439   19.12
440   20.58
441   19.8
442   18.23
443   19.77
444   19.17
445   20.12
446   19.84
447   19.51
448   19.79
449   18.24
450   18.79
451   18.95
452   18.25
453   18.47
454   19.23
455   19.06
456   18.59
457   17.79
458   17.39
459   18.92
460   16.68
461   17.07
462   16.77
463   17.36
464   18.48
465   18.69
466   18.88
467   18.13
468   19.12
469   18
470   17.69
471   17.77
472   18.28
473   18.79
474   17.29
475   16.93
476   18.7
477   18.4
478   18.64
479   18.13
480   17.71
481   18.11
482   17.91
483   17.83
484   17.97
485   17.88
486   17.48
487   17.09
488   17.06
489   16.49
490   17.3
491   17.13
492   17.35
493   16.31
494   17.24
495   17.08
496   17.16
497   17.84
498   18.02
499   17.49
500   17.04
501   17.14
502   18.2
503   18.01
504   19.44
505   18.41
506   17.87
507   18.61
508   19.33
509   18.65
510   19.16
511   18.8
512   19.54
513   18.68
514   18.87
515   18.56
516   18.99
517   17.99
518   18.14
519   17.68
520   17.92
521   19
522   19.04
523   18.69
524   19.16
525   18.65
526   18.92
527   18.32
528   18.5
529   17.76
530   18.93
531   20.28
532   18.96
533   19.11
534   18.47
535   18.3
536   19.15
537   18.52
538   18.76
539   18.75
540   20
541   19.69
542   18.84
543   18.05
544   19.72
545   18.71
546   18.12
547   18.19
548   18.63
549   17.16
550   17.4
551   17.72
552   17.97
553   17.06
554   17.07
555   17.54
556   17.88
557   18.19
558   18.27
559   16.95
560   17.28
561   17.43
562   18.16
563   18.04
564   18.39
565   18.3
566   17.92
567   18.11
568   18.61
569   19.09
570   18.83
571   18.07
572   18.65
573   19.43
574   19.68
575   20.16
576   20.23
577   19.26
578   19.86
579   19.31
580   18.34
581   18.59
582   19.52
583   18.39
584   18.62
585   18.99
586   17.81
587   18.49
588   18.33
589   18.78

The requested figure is 3.67 min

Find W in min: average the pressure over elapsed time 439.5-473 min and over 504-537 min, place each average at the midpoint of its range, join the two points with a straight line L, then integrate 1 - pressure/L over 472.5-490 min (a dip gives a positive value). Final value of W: 0.8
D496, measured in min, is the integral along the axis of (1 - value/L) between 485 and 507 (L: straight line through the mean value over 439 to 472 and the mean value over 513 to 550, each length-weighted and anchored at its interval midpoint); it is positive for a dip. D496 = 1.3 min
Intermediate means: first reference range 18.6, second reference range 18.7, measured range 17.5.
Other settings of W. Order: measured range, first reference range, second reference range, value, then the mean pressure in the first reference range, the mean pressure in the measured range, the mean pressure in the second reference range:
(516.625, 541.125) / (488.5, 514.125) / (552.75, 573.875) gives -0.98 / 18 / 18.7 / 18.1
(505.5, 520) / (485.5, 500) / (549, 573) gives -0.98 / 17.2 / 18.6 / 18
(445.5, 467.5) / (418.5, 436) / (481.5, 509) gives 0.56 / 19.8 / 18.4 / 17.7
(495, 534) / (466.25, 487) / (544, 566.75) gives -1.14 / 18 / 18.5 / 17.9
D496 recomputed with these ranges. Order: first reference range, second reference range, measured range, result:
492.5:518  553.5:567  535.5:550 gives -0.61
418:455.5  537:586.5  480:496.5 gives 1.51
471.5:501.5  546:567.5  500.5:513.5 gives -0.70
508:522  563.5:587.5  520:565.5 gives 0.86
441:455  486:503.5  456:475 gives 0.51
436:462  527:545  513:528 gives 0.27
